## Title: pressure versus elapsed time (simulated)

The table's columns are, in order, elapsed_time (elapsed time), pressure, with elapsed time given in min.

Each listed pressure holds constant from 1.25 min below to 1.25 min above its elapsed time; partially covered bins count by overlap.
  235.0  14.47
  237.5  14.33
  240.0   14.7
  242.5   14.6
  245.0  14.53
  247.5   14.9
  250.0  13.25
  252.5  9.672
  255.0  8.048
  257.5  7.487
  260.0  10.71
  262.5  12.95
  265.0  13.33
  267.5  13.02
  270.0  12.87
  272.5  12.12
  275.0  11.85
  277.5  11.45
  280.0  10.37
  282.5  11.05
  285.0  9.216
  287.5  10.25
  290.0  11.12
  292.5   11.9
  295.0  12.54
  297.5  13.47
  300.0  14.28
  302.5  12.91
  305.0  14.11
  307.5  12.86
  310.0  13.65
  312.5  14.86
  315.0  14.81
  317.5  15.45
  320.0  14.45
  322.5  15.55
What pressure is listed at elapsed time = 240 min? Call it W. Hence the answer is 14.7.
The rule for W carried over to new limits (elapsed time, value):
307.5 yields 12.86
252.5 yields 9.672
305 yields 14.11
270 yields 12.87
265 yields 13.33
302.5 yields 12.91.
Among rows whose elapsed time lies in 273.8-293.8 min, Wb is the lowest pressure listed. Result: 9.216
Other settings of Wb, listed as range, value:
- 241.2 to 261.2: 7.487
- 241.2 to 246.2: 14.53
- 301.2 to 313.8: 12.86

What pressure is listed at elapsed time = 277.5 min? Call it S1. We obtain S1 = 11.45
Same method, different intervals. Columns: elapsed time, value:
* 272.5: 12.12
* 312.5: 14.86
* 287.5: 10.25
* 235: 14.47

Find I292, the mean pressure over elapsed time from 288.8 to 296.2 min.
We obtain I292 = 11.9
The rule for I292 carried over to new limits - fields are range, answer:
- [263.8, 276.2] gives 12.6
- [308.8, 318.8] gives 14.7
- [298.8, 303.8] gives 13.6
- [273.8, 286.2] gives 10.8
